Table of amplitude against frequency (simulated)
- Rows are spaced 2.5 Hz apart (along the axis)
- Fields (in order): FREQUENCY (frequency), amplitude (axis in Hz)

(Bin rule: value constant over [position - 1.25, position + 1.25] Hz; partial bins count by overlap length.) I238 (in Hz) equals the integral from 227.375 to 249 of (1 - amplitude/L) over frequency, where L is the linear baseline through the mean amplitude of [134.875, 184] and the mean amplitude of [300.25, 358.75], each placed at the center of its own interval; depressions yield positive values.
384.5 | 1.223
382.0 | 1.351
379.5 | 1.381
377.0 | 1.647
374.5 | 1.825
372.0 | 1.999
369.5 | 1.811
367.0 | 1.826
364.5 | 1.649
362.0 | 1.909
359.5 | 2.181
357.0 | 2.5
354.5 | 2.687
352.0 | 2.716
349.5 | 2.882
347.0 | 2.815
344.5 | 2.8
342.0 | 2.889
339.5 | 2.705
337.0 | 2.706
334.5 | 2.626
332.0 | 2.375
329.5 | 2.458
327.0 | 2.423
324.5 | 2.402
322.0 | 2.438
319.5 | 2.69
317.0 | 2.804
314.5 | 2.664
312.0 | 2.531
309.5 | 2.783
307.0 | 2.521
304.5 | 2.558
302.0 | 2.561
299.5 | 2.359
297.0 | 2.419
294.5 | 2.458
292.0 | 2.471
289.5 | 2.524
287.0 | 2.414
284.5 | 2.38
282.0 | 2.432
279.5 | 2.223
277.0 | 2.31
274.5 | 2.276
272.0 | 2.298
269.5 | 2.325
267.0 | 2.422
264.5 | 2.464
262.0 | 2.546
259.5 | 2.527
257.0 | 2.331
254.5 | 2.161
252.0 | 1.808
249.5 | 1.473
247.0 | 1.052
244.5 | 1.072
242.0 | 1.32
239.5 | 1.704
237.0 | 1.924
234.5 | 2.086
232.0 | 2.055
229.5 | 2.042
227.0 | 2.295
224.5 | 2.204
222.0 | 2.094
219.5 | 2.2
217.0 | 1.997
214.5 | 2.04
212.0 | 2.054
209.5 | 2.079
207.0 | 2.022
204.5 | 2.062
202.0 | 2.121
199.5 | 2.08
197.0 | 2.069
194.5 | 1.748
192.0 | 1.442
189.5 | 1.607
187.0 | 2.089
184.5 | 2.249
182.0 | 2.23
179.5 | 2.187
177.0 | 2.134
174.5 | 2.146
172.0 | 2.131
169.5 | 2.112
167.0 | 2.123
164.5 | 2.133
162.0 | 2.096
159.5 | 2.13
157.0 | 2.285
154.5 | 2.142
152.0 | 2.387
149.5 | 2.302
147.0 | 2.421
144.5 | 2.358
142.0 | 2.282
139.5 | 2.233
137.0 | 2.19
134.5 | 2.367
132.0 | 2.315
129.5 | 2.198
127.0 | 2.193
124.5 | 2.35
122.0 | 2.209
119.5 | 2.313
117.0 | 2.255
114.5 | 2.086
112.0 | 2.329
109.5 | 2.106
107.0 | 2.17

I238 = 6.5 Hz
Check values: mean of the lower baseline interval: 2.22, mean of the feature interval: 1.68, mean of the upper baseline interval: 2.63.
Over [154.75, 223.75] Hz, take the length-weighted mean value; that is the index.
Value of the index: 2.06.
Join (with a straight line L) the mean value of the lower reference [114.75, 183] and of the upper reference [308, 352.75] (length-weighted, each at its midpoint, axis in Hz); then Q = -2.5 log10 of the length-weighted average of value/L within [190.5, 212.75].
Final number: 0.20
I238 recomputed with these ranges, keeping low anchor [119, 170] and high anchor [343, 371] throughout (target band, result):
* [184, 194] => 2.0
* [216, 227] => 0.7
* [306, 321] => -2.2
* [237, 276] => 5.3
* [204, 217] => 1.3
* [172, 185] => 0.5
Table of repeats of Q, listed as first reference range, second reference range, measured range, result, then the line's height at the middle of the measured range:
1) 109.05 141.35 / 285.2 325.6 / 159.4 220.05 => 0.15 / 2.35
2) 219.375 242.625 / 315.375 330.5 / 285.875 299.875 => -0.04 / 2.36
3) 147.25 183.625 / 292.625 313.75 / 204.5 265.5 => 0.19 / 2.36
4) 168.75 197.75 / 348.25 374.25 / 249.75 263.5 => -0.07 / 2.09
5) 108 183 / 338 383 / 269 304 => -0.09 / 2.21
